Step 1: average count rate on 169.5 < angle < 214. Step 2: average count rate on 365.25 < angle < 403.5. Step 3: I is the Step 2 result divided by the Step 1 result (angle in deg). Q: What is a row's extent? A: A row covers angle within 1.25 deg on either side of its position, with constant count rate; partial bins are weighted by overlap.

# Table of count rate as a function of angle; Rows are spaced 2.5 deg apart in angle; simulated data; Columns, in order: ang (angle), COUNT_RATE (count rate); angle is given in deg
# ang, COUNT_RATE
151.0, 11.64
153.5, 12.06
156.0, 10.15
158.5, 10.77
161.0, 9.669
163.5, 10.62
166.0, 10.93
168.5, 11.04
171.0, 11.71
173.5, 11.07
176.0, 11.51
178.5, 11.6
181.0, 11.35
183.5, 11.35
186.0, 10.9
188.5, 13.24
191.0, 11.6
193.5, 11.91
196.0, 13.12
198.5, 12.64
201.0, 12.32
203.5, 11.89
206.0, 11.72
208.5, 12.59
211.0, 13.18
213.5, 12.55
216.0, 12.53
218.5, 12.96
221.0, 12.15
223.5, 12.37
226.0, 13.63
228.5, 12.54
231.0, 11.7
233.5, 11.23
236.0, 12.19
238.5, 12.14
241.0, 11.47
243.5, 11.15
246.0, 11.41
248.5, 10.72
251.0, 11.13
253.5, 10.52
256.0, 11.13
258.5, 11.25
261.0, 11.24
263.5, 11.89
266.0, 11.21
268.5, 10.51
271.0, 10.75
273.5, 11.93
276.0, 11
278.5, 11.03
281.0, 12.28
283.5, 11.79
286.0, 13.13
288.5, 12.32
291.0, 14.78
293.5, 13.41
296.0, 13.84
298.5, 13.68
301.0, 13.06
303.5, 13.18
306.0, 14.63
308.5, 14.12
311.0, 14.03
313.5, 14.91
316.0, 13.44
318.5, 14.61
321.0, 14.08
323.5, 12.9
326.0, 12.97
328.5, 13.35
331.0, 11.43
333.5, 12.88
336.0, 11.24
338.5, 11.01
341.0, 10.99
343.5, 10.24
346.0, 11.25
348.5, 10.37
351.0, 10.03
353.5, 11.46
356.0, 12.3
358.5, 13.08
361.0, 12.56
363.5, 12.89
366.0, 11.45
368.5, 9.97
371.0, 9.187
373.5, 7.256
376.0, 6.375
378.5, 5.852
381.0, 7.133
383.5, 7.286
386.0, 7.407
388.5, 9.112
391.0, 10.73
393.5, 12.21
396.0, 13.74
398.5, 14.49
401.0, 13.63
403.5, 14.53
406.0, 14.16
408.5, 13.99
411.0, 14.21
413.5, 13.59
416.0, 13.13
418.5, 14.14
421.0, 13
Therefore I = 0.8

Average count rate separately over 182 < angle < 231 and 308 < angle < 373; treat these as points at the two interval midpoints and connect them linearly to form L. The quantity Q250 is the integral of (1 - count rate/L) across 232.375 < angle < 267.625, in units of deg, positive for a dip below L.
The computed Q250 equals 2.7 deg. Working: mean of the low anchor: 12.4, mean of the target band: 11.3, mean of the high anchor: 12.1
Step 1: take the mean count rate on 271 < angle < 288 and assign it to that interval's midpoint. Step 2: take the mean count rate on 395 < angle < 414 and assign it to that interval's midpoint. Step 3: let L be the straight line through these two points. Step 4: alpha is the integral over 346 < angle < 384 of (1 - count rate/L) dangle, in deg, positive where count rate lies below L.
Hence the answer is 9.7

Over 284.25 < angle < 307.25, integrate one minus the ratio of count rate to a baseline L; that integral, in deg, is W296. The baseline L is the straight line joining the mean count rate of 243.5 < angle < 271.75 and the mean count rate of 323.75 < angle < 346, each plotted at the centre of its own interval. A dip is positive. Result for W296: -4.2 deg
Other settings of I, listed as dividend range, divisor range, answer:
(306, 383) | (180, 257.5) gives 0.96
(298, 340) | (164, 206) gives 1.13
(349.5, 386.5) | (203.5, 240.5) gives 0.78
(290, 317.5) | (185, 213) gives 1.13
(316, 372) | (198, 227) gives 0.95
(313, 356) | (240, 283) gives 1.08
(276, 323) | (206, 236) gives 1.08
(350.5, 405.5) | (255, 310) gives 0.86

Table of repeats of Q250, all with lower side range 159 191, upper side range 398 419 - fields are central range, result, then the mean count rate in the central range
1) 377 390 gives 5.96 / 7.4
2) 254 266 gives 0.91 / 11.3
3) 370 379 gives 4.21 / 7.22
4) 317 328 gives -0.55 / 13.6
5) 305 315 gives -1.23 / 14.4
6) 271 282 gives 0.87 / 11.5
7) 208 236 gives -1.62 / 12.5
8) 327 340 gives 1.10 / 12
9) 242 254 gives 1.06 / 11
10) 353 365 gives 0.80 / 12.5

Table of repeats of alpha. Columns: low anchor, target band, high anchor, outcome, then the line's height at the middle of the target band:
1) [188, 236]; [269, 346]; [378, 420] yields -3.9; 12.1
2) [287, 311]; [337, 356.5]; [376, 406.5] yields 1.9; 12.1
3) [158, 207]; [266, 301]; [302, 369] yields -0.5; 12.1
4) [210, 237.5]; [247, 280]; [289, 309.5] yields 5.1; 13.1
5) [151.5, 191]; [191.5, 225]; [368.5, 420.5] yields -3.7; 11.2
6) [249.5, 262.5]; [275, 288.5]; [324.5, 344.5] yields -0.7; 11.3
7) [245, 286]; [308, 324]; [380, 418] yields -3.4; 11.6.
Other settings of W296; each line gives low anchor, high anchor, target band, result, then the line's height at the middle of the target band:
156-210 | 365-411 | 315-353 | -4.2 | 10.8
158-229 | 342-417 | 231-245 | 0.1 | 11.7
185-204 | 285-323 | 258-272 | 2.2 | 13.2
